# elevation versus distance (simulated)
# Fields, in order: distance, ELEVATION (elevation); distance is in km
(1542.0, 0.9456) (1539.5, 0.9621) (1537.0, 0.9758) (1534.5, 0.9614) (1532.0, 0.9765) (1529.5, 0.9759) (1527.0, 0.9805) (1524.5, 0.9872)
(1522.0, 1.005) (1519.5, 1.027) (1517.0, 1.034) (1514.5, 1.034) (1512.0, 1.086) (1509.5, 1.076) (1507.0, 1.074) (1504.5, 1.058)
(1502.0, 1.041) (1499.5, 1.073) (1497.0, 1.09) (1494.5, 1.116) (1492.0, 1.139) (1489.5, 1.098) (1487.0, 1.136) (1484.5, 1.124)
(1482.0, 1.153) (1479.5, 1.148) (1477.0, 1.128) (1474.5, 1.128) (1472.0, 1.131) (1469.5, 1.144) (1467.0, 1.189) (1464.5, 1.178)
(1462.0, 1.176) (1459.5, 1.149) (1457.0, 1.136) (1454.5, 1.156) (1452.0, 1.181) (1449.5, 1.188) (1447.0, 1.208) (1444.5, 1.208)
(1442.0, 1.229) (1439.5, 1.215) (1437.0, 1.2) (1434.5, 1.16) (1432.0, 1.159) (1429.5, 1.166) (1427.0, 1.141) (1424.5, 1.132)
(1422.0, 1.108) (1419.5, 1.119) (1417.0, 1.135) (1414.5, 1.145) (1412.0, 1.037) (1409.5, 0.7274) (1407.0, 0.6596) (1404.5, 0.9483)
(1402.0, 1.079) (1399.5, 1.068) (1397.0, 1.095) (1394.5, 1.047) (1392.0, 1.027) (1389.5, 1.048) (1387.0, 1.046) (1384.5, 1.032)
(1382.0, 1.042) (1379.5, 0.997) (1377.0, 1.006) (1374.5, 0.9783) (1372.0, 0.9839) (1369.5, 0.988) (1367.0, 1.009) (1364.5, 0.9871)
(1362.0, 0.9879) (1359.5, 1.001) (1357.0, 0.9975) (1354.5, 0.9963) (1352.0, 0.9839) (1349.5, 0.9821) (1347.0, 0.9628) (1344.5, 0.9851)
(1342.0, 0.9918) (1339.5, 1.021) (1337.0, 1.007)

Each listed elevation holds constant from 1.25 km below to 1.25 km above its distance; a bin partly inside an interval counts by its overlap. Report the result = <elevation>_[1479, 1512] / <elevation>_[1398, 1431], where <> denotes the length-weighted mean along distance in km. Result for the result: 1.06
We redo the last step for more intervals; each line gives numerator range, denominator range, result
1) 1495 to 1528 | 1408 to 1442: 0.94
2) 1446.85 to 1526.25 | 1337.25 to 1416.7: 1.11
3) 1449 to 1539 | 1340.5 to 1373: 1.10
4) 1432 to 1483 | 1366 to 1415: 1.17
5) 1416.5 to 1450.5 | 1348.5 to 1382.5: 1.18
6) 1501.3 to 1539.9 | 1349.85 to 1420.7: 1.01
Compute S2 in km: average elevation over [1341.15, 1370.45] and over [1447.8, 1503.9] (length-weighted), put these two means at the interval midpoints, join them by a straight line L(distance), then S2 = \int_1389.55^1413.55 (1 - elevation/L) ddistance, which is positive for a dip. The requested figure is 1.7 km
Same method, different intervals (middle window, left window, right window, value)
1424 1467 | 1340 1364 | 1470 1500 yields -3.7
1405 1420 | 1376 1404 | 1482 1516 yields 1.3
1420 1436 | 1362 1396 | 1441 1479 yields -0.5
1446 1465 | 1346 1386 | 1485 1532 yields -2.5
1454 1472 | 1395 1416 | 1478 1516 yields -1.9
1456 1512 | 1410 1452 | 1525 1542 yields -3.3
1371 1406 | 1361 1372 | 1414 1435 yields 0.7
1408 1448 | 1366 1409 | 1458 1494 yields -2.3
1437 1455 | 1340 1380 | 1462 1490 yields -1.6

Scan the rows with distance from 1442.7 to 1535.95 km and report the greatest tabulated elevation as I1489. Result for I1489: 1.208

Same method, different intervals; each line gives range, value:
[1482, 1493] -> 1.153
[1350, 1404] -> 1.095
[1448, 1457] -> 1.188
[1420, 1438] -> 1.2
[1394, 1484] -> 1.229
